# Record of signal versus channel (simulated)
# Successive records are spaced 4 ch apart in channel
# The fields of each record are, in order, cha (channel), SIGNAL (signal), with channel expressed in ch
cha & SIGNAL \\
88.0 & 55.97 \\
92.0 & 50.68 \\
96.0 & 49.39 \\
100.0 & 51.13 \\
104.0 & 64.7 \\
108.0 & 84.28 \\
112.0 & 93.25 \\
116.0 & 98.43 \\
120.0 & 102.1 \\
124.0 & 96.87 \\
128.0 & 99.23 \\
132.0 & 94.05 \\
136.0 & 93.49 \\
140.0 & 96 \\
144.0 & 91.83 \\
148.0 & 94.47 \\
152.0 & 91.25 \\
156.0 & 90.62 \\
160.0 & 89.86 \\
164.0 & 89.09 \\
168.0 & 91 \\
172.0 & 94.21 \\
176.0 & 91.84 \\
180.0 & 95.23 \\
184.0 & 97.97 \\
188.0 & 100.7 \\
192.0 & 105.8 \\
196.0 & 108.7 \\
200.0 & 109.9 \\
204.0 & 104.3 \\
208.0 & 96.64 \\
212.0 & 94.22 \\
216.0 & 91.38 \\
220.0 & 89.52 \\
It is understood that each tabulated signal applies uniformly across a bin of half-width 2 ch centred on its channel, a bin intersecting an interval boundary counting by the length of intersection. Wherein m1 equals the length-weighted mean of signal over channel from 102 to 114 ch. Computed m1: 80.7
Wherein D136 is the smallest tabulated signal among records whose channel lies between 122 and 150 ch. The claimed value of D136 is 91.83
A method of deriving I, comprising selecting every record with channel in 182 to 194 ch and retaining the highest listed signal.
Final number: 105.8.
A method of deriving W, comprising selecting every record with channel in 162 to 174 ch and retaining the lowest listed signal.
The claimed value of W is 89.09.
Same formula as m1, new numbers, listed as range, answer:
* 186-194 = 103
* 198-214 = 101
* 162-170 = 90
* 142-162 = 91.6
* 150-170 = 90.4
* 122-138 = 95.9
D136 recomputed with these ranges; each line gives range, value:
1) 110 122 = 93.25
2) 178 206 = 95.23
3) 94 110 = 49.39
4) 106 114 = 84.28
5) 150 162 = 89.86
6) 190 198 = 105.8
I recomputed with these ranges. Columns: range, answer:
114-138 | 102.1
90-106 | 64.7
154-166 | 90.62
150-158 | 91.25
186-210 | 109.9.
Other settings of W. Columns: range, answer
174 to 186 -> 91.84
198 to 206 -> 104.3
